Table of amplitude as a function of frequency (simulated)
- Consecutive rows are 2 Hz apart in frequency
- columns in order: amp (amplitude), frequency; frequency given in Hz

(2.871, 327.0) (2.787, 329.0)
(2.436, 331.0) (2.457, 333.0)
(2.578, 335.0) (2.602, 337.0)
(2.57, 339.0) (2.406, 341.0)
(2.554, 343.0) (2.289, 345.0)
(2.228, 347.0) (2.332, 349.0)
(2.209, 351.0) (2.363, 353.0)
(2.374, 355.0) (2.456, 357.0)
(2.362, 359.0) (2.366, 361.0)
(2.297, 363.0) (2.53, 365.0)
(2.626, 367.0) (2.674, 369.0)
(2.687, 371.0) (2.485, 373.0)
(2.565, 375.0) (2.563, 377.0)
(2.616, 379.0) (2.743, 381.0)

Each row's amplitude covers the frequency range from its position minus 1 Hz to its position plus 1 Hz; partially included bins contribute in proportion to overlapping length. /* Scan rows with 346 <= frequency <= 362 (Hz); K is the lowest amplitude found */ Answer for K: 2.209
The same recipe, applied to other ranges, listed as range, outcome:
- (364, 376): 2.485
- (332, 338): 2.457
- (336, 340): 2.57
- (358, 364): 2.297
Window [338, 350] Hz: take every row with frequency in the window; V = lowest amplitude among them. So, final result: 2.228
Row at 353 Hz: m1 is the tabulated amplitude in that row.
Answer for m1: 2.363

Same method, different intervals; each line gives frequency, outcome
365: 2.53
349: 2.332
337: 2.602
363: 2.297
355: 2.374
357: 2.456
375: 2.565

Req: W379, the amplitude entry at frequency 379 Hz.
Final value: 2.616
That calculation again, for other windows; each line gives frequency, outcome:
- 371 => 2.687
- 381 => 2.743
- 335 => 2.578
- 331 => 2.436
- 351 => 2.209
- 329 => 2.787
